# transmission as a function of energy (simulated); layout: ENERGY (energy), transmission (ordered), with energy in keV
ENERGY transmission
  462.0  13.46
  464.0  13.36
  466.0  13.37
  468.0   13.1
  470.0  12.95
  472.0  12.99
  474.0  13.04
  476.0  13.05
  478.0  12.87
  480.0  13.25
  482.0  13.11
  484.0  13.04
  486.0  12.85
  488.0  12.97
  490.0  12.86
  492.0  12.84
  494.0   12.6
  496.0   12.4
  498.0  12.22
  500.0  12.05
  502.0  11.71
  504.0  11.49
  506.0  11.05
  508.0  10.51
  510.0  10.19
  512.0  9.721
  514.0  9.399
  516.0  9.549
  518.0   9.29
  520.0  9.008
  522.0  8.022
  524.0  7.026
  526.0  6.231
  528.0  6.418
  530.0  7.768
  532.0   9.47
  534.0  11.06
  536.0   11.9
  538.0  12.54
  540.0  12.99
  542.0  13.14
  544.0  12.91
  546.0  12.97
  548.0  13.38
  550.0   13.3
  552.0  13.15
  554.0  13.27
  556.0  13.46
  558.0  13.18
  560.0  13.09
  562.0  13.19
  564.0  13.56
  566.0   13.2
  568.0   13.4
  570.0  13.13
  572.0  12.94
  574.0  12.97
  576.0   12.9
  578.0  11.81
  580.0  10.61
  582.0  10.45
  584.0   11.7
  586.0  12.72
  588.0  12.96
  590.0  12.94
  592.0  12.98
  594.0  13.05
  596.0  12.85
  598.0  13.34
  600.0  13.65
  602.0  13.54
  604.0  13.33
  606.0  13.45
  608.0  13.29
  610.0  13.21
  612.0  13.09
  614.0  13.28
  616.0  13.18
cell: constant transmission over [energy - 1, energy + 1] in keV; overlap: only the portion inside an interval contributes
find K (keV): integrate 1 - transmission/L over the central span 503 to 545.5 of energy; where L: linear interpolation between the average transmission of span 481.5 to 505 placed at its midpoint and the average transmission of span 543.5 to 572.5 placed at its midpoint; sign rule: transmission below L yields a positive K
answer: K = 9.36 keV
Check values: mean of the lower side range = 12.5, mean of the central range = 10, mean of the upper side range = 13.2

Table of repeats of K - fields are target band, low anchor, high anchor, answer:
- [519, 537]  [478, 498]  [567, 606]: 6.0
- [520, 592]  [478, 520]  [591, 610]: 4.4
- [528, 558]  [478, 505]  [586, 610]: 1.9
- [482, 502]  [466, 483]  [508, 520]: -1.9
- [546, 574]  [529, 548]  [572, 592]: -3.0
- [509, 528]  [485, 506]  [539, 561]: 6.1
